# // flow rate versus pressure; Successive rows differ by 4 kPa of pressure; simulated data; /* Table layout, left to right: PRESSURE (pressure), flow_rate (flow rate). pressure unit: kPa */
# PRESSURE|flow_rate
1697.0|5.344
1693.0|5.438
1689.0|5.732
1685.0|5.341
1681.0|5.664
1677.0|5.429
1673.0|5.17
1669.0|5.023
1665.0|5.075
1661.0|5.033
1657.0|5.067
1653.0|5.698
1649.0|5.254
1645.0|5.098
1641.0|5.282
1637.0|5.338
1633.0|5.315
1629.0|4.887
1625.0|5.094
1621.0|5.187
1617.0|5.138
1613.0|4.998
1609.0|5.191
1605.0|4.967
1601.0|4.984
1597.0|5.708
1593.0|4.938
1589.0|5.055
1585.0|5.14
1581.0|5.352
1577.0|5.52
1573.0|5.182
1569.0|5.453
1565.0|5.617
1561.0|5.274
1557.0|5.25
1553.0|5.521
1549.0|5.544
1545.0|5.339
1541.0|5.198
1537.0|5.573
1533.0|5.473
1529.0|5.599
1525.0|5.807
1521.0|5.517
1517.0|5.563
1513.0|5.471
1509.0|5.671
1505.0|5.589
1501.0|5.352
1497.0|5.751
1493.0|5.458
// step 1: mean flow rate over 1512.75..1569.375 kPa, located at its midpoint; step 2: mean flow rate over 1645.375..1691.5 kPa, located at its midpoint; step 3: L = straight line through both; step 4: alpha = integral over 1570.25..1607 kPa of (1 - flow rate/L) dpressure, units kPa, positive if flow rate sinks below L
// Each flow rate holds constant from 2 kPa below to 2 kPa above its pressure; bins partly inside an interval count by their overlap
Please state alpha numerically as 1.4 kPa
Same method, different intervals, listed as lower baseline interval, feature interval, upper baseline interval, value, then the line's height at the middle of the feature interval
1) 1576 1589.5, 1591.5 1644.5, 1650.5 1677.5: 0.9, 5.24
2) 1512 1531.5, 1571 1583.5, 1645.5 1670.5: 0.2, 5.43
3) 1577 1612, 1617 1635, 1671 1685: 0.5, 5.27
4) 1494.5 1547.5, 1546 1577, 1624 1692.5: 0.2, 5.45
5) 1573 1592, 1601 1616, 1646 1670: 0.5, 5.22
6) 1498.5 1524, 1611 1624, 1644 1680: 0.5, 5.32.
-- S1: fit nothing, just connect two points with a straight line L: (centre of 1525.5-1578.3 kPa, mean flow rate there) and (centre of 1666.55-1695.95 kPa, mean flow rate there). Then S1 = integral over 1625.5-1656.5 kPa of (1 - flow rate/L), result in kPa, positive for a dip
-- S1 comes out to 0.9 kPa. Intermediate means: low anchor 5.44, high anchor 5.39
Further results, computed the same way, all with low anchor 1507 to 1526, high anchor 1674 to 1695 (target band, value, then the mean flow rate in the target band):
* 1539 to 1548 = 0.5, 5.3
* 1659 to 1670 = 0.9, 5.05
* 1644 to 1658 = 0.5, 5.31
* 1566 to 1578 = 0.4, 5.39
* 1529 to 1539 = 0.1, 5.54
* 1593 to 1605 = 0.7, 5.21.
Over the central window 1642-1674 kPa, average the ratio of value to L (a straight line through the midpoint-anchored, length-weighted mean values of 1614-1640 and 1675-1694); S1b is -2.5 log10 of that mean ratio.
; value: 0.036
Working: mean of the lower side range 5.16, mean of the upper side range 5.53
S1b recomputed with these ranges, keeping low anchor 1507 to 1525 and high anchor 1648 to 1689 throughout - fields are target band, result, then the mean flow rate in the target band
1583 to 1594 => 0.08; 5.05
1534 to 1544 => 0.03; 5.39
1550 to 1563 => 0.03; 5.36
